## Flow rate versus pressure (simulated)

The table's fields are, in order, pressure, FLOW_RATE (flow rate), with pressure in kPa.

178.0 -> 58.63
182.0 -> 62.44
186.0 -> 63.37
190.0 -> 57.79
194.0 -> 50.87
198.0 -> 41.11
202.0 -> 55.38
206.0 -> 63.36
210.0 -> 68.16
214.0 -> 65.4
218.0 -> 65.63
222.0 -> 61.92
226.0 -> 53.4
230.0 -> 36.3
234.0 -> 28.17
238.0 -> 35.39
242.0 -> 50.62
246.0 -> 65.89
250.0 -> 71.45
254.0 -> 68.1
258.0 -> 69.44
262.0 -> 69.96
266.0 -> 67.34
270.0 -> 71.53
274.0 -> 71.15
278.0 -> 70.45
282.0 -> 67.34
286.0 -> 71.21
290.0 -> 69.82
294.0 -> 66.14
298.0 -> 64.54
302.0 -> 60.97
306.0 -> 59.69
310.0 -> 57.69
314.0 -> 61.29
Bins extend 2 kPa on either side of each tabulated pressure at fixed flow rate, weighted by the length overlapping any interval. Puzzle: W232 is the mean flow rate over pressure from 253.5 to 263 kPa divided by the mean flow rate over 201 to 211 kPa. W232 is 1.1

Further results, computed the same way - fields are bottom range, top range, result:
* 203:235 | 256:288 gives 1.24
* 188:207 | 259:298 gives 1.30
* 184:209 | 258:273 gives 1.25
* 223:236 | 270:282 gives 1.71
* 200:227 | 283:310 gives 1.04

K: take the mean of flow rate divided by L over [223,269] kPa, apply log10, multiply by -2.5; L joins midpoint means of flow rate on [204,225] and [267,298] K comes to 0.18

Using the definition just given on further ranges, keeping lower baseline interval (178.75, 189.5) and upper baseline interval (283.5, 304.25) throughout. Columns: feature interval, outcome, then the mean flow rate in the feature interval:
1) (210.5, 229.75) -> 0.06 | 59.8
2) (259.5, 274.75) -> -0.07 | 69.9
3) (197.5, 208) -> 0.14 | 55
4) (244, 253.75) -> -0.07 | 68.6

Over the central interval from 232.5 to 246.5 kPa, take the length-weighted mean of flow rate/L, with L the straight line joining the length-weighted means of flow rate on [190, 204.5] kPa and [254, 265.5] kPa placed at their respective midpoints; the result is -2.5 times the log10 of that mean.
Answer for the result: 0.41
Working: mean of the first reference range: 50.8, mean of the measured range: 43.4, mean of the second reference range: 69.1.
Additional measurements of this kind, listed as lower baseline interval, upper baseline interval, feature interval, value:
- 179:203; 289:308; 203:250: 0.06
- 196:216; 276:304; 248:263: -0.10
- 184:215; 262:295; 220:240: 0.40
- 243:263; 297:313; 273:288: -0.10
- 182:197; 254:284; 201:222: -0.06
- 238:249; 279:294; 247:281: -0.13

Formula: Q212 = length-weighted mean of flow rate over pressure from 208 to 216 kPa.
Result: 66.8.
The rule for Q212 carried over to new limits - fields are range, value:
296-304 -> 62.8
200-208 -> 59.4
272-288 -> 70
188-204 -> 51.3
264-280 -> 70.1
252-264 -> 69.2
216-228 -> 60.3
